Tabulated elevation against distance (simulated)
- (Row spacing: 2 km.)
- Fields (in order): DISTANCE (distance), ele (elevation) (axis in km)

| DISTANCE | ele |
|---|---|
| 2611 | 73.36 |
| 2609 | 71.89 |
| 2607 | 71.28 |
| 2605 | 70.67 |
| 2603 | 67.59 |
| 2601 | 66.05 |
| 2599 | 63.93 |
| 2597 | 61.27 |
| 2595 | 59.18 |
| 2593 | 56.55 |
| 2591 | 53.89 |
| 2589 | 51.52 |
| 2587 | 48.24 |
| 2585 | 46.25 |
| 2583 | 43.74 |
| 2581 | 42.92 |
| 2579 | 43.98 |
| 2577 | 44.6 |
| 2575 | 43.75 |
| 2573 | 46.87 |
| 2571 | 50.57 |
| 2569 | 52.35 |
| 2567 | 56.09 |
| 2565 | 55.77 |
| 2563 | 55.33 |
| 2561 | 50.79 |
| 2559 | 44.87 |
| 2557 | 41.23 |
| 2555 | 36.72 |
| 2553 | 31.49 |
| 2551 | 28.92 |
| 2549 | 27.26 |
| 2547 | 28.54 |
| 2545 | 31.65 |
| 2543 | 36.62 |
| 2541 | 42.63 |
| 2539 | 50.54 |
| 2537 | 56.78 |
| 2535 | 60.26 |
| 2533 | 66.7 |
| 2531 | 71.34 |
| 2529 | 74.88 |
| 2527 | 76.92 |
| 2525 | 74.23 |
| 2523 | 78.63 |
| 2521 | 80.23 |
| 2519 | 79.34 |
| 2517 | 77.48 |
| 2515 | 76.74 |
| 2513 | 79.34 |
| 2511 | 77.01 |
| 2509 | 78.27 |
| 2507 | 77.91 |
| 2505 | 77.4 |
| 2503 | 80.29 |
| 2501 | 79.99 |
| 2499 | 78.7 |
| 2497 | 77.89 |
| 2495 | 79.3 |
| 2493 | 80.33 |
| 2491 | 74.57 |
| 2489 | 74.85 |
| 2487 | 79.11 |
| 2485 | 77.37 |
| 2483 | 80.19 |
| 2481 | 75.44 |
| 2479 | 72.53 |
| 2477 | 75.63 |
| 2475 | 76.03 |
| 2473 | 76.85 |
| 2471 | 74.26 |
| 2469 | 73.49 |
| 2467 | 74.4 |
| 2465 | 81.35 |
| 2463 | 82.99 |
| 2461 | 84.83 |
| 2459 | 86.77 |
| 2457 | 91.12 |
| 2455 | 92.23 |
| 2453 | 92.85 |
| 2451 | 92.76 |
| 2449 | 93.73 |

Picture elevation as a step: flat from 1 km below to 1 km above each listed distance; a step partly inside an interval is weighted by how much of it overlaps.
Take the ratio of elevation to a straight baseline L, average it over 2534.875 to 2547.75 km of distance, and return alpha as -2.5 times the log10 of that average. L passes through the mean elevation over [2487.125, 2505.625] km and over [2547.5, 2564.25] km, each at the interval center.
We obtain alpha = 0.15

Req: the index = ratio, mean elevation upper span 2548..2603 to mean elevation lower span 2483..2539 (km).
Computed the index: 0.65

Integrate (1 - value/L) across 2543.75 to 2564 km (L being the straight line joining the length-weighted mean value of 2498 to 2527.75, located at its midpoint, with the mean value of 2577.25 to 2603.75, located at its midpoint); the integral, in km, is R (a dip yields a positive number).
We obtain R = 8.49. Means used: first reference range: 78.2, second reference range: 53.8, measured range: 37.7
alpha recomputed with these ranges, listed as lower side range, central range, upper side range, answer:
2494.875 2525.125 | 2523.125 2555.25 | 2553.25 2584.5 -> 0.25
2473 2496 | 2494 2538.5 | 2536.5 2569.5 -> -0.23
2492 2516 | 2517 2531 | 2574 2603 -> -0.07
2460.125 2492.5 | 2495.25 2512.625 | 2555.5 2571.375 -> -0.15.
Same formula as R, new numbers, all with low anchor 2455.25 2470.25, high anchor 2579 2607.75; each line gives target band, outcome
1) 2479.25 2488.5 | 0.1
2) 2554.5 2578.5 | 5.3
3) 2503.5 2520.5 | -1.2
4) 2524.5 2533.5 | -0.5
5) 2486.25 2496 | -0.1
